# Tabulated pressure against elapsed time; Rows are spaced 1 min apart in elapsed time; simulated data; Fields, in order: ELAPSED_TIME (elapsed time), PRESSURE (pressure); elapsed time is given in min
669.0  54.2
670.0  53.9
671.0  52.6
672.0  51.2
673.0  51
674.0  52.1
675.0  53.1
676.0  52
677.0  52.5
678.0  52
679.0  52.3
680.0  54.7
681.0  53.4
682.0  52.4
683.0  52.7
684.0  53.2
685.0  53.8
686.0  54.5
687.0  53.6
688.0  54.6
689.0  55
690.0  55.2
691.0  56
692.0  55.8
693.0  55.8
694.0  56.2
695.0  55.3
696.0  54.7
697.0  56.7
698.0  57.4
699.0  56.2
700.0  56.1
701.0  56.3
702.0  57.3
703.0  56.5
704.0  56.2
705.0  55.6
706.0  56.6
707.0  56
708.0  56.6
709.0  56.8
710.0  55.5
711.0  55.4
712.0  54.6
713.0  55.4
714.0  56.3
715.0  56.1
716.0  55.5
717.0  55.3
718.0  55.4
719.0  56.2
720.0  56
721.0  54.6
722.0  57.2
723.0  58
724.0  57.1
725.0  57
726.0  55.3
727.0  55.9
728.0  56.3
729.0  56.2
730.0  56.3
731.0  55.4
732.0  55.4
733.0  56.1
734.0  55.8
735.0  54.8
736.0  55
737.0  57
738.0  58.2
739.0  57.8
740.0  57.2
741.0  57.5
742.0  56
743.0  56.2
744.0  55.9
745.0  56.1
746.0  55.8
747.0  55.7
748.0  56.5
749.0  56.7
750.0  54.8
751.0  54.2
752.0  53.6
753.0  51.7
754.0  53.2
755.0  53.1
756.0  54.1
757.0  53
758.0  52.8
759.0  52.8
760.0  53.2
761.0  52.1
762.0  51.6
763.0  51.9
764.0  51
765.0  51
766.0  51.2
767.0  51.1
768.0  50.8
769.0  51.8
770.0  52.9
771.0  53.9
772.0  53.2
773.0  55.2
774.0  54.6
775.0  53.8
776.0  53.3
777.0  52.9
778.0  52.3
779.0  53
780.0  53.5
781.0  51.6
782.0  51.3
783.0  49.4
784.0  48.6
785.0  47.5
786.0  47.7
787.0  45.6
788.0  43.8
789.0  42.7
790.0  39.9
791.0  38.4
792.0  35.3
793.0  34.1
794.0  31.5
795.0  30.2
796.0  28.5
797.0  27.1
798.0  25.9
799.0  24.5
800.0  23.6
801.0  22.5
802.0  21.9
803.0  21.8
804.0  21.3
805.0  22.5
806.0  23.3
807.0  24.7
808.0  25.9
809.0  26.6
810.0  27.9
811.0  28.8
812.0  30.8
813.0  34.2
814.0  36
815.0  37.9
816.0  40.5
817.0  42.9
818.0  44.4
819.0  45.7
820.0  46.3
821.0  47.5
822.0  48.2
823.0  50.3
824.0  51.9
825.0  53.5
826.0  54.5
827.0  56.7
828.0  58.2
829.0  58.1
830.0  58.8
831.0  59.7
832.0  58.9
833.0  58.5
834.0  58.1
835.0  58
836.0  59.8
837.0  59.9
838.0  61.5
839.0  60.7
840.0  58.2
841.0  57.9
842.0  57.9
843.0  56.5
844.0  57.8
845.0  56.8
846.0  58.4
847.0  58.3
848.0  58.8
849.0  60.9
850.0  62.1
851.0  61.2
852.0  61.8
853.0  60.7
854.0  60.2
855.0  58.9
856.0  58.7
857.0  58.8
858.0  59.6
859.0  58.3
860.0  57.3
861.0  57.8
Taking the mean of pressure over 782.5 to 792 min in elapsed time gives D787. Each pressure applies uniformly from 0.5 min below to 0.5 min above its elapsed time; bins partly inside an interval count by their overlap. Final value 44.3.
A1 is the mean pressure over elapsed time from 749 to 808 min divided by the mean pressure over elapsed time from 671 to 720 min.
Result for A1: 0.8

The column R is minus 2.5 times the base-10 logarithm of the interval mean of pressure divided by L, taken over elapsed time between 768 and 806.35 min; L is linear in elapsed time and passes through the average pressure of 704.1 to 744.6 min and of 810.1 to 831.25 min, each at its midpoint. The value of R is 0.22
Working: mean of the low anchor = 56.1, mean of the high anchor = 46.4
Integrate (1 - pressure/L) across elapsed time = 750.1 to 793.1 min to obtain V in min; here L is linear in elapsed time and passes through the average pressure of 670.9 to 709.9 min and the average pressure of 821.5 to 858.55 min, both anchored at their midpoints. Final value 4.6 min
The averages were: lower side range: 54.6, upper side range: 58.1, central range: 50.4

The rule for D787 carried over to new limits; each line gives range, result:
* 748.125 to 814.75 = 42.9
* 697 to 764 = 55.5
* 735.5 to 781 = 54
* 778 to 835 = 40.8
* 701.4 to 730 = 56.1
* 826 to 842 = 58.7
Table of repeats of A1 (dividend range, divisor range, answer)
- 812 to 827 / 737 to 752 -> 0.80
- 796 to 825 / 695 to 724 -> 0.59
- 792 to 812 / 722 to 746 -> 0.47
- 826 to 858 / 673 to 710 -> 1.08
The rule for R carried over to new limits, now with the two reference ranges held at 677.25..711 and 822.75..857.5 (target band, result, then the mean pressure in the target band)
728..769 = 0.04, 54.5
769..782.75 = 0.08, 53.1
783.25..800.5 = 0.49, 36.4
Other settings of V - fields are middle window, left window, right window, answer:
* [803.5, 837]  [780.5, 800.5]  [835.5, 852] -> 4.4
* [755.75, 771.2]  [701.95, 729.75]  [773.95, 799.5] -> -1.6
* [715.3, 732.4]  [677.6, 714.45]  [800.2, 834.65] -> -1.4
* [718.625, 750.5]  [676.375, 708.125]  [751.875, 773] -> -1.7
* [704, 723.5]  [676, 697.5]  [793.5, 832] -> -2.0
